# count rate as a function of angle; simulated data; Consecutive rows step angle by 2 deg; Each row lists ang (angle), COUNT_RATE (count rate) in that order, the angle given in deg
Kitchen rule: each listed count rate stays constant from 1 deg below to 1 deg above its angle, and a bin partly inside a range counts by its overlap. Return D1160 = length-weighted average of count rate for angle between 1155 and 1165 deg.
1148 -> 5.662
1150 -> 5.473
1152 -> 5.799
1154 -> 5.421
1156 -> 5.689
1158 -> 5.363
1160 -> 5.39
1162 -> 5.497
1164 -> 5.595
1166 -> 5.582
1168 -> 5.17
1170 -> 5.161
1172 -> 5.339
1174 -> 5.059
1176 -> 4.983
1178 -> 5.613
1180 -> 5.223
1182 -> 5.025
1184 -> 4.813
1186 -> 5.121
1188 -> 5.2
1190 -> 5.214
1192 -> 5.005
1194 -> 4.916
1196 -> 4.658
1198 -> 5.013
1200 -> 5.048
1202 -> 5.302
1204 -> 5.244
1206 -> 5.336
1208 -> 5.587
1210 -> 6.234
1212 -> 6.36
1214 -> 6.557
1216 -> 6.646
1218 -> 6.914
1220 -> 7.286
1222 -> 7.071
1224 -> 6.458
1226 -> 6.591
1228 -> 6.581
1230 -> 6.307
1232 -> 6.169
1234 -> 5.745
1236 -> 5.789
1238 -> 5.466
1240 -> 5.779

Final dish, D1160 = 5.51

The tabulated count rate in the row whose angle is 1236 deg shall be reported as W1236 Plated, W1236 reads 5.789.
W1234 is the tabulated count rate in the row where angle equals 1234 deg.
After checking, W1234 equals 5.745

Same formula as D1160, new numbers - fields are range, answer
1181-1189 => 5.04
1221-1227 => 6.71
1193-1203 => 4.99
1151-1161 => 5.53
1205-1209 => 5.46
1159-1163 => 5.44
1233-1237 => 5.77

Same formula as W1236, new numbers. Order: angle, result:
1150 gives 5.473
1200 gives 5.048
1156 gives 5.689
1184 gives 4.813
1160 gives 5.39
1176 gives 4.983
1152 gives 5.799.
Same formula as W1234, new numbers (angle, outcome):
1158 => 5.363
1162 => 5.497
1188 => 5.2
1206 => 5.336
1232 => 6.169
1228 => 6.581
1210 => 6.234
